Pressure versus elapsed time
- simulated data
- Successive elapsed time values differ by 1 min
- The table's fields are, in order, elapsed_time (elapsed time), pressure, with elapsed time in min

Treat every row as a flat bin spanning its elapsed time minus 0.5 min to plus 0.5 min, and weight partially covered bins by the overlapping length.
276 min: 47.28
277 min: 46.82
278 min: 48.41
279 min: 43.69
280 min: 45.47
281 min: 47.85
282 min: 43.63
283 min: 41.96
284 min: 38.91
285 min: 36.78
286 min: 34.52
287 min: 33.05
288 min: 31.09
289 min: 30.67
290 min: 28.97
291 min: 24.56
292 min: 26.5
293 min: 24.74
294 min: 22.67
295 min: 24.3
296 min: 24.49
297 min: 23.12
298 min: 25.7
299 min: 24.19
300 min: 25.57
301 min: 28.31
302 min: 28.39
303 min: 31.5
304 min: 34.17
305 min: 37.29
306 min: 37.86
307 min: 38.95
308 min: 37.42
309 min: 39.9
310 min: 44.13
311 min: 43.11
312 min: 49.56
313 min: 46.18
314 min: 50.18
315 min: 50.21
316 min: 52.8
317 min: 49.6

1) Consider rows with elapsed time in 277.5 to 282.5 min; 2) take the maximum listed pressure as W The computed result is 48.41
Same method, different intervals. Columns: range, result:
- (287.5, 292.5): 31.09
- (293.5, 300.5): 25.7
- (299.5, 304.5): 34.17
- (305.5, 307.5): 38.95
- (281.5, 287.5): 43.63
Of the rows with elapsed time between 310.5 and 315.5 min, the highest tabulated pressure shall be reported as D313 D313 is 50.21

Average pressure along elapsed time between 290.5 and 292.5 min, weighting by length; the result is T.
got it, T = 25.5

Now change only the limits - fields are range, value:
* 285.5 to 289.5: 32.3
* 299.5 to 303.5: 28.4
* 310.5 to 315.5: 47.8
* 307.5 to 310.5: 40.5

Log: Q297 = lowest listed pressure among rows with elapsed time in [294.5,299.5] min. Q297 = 23.12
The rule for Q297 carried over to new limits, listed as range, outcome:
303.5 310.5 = 34.17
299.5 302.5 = 25.57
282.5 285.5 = 36.78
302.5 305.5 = 31.5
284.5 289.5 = 30.67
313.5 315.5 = 50.18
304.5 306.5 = 37.29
